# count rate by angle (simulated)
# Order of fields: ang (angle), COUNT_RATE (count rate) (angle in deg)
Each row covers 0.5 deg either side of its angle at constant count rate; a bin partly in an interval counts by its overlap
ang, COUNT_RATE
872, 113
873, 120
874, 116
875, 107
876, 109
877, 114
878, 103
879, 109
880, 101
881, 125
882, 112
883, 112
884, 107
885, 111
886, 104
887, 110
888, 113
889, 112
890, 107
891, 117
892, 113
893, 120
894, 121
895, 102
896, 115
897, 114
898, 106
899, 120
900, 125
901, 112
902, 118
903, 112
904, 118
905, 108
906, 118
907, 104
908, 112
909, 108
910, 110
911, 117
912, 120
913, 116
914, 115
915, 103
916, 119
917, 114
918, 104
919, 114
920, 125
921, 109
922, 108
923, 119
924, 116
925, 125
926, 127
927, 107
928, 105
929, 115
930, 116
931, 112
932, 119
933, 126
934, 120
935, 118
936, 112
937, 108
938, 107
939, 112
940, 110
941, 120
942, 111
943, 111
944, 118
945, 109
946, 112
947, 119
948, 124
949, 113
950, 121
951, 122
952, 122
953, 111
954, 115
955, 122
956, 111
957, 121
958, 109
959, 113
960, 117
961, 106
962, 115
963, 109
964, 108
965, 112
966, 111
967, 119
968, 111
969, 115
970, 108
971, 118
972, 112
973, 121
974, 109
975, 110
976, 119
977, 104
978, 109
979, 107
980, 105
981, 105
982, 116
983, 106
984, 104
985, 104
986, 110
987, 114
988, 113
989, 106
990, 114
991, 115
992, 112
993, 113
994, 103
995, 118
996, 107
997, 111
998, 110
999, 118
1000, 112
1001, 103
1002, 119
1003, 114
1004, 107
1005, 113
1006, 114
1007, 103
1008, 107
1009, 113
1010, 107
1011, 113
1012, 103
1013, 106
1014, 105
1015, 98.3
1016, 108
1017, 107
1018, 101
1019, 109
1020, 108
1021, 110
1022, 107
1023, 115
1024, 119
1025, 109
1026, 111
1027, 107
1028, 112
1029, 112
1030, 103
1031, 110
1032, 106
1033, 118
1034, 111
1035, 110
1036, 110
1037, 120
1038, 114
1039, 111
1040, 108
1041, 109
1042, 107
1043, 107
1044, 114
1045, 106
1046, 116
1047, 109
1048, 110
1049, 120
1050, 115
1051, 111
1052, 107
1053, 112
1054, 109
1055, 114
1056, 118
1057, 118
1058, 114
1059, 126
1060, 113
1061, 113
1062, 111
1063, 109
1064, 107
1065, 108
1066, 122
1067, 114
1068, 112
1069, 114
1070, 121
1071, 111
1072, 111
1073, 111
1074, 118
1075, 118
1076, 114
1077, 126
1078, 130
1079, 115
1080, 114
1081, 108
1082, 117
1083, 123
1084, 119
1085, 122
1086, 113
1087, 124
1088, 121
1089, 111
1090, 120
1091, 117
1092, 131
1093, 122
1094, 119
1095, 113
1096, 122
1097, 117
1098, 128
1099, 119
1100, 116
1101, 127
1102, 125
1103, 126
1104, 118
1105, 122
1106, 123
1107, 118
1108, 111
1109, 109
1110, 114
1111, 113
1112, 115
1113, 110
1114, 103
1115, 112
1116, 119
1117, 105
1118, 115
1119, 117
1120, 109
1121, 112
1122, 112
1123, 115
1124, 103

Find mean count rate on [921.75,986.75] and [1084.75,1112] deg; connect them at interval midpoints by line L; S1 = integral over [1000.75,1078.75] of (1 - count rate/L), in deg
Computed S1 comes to 3.5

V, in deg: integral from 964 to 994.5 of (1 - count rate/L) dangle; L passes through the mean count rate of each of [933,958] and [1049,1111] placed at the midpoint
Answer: 1.3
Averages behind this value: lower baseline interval 115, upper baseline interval 117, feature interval 111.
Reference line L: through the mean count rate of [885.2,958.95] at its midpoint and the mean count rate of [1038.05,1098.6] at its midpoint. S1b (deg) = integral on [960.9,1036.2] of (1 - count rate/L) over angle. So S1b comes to 3.1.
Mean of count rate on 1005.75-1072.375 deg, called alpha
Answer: 111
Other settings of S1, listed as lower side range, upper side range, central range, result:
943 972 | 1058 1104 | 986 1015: 1.4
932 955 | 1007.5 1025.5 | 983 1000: 0.0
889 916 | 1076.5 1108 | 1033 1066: 1.7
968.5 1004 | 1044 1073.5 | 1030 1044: 0.2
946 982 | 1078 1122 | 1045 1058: 0.3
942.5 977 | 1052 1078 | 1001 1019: 1.0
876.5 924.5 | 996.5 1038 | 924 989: -1.2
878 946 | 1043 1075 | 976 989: 0.6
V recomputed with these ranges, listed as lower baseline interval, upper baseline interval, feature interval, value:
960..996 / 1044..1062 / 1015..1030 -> 0.5 deg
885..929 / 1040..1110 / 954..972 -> 0.2 deg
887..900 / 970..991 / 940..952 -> -0.5 deg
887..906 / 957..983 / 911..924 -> -0.1 deg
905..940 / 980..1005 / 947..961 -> -0.5 deg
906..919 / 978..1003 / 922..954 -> -1.2 deg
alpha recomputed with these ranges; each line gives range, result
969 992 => 111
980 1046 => 110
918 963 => 115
